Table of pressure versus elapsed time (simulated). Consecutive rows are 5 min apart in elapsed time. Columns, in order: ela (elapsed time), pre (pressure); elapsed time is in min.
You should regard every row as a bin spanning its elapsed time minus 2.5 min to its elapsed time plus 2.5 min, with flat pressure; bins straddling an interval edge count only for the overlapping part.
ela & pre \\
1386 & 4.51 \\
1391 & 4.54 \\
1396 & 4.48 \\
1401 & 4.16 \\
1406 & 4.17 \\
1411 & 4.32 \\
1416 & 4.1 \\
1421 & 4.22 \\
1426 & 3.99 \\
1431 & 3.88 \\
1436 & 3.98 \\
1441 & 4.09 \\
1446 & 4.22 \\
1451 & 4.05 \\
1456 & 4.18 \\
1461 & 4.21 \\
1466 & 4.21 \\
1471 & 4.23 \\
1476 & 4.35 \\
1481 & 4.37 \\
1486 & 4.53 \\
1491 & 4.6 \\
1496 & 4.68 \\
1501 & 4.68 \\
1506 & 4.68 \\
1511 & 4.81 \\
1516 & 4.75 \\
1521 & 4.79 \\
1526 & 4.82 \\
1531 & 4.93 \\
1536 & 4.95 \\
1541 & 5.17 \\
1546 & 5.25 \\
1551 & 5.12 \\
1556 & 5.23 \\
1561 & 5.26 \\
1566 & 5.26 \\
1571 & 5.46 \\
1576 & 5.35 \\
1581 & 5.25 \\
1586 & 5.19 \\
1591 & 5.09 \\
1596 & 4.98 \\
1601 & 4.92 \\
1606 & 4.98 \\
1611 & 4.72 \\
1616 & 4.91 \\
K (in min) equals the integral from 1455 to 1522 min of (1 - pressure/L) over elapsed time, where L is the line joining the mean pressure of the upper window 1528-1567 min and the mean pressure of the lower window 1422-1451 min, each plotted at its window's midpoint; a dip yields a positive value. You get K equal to 0.75 min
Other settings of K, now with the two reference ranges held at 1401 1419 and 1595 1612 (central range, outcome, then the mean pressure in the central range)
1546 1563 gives -1.73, 5.21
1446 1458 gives 0.59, 4.13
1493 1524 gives -1.18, 4.73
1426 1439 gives 1.00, 3.95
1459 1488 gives 0.74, 4.31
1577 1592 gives -1.13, 5.2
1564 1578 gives -1.67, 5.36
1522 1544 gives -1.49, 4.96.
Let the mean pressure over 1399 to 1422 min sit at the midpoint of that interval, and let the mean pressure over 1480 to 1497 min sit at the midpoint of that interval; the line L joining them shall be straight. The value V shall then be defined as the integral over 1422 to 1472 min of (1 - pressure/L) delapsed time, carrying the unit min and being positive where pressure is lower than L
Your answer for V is 2.9 min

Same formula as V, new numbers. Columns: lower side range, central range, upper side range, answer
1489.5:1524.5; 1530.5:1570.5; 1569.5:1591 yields -1.0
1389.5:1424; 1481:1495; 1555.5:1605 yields 0.5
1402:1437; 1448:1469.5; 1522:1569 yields 1.2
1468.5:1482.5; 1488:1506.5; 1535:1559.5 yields -0.3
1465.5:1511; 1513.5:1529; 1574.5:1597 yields -0.2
